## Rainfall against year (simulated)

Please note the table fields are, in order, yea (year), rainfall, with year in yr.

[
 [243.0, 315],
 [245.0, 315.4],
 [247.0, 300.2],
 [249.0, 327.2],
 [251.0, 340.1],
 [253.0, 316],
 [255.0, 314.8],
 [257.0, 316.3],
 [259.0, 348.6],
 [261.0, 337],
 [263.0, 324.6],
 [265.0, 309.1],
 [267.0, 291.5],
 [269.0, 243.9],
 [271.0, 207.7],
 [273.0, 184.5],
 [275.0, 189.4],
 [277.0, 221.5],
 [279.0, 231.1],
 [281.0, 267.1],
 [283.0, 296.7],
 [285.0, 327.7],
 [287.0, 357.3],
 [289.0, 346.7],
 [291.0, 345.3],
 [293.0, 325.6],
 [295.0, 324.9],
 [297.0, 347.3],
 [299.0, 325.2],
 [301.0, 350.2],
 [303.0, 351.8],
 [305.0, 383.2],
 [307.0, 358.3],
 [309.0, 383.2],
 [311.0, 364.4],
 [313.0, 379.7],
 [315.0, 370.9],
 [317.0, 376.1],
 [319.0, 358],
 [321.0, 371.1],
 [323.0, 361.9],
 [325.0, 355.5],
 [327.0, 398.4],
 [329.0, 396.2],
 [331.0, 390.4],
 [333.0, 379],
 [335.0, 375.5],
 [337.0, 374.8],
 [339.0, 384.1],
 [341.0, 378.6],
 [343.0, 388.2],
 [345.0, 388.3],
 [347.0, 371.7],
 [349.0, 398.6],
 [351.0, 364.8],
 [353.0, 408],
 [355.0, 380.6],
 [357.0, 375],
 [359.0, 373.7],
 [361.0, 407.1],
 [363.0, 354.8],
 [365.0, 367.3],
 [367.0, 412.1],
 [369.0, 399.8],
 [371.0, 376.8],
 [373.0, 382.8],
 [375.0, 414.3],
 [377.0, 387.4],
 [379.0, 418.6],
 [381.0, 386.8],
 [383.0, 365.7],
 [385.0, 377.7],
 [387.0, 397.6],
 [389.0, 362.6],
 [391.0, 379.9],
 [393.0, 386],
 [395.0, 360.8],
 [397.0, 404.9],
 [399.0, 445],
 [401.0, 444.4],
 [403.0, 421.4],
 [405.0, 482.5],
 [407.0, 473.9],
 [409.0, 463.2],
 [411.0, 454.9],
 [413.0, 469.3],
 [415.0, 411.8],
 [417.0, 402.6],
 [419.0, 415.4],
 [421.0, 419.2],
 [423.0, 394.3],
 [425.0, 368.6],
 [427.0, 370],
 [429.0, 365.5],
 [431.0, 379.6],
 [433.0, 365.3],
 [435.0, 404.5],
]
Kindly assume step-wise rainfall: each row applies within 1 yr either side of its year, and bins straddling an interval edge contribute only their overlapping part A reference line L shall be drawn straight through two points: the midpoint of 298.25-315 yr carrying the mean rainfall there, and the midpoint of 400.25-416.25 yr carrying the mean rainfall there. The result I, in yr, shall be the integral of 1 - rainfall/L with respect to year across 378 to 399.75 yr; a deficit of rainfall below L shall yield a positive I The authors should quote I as 2.3 yr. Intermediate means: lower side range 363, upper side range 452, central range 389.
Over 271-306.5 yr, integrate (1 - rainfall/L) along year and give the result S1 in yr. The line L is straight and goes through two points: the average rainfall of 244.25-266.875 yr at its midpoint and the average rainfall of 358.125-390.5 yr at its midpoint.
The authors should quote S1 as 4.0 yr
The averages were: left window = 322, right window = 387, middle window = 302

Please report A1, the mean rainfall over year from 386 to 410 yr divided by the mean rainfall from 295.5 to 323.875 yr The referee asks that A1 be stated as 1.2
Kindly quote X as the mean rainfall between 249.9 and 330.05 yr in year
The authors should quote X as 325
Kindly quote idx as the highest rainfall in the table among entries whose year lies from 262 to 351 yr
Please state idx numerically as 398.6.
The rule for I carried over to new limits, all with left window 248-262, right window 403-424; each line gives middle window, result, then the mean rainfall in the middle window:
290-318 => 0.5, 356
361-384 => 1.2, 389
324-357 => 0.4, 383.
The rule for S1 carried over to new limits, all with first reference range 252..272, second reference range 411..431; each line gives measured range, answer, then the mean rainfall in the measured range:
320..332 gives -1.29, 379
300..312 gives -1.31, 365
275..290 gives 1.38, 286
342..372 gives -1.85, 384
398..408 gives -1.57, 453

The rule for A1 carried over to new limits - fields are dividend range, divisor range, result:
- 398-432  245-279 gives 1.48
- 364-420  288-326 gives 1.15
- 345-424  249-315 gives 1.28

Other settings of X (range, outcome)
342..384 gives 387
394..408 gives 433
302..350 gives 377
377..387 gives 388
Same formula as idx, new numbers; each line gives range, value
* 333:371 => 412.1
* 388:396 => 386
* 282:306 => 383.2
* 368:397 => 418.6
